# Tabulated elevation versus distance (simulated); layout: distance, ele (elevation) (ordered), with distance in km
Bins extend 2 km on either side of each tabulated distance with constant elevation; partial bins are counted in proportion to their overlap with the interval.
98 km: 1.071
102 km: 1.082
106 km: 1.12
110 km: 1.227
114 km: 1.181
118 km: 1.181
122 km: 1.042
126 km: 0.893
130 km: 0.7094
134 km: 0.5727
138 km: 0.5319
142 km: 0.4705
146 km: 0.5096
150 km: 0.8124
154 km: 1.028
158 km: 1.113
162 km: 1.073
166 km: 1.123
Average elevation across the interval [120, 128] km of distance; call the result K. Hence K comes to 0.968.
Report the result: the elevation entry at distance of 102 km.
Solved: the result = 1.082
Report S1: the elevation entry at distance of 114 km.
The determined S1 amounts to 1.181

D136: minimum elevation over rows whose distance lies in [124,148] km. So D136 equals 0.4705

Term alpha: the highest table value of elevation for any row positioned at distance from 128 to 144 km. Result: 0.7094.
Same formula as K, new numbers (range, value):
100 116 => 1.15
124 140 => 0.677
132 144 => 0.525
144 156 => 0.783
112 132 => 1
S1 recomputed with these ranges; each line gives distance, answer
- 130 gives 0.7094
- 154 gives 1.028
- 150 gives 0.8124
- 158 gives 1.113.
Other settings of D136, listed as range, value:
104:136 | 0.5727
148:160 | 0.8124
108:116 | 1.181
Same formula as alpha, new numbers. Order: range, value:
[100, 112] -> 1.227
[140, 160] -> 1.113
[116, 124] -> 1.181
